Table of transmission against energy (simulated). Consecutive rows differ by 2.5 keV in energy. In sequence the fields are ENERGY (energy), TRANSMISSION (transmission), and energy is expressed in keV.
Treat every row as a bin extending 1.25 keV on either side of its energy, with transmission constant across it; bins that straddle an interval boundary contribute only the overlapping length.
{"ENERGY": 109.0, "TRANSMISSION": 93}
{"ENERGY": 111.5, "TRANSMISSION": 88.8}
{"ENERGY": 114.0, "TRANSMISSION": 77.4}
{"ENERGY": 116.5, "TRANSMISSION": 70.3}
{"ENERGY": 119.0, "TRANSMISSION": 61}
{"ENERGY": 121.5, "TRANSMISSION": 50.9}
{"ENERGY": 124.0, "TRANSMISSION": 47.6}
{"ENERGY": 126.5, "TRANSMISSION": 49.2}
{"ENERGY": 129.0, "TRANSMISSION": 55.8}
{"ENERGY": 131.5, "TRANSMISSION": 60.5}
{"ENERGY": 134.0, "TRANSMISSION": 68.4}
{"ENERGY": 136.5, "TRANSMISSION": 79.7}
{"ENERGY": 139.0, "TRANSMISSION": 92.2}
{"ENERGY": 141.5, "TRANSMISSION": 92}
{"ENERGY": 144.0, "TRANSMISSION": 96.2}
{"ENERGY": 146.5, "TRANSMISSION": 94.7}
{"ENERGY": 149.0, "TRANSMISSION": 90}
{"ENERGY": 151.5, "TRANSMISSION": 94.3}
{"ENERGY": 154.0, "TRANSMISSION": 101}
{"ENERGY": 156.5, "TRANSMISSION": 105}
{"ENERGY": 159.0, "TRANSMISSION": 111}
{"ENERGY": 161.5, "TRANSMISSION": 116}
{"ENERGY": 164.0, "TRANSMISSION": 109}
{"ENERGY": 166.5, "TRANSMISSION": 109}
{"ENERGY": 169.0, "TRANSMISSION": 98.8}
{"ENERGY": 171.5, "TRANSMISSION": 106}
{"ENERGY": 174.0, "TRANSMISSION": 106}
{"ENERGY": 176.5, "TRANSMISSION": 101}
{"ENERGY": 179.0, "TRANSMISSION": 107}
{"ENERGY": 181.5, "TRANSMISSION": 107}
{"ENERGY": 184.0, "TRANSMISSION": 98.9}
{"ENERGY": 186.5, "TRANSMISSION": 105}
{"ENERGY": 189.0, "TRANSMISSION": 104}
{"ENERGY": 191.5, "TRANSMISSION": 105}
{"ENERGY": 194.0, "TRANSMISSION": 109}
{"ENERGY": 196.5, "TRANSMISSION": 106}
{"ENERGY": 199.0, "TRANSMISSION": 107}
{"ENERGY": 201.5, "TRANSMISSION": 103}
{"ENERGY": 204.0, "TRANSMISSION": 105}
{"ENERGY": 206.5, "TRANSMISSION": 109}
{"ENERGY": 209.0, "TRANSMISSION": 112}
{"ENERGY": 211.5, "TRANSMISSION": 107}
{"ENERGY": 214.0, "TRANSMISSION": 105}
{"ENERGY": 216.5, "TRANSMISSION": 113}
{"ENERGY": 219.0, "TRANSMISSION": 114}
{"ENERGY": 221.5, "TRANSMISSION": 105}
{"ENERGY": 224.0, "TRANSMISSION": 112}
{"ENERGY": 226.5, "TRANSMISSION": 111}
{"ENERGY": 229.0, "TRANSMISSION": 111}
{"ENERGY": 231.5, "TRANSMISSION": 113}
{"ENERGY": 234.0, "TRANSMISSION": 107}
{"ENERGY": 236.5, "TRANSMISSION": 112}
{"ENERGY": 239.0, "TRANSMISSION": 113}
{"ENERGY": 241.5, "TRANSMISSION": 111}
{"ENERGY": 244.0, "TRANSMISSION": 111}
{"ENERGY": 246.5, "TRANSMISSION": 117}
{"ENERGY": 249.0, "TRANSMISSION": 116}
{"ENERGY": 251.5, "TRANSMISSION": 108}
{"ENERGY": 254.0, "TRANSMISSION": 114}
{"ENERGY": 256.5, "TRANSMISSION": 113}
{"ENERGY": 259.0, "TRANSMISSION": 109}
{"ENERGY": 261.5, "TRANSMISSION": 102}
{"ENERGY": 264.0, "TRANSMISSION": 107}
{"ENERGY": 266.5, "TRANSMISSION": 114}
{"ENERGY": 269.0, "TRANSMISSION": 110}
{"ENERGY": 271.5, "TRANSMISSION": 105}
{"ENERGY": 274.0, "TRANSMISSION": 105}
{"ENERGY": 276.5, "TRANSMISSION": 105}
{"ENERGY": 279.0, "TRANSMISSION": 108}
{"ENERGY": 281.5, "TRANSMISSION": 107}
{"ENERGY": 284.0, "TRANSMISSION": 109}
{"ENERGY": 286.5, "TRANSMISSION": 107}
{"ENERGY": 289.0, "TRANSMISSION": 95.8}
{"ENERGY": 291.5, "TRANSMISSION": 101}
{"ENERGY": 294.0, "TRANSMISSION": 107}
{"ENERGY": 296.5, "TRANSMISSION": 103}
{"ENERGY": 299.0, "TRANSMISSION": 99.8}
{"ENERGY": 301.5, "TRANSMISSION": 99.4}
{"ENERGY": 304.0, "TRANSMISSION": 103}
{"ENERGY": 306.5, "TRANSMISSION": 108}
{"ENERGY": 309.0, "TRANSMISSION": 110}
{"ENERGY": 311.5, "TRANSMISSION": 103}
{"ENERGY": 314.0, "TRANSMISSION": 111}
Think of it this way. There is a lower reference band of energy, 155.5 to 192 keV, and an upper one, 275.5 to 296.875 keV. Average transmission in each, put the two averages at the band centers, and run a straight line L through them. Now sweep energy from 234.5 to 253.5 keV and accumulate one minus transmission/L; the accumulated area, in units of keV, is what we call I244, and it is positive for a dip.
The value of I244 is -1.3 keV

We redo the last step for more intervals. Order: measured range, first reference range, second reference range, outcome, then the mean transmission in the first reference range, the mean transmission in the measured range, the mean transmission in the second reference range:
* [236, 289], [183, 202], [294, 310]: -2.5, 105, 109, 104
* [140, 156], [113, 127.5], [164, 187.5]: -2.6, 59.3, 95.1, 105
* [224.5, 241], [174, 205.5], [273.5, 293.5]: -1.0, 105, 111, 105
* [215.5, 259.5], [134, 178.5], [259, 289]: -3.0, 99.3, 112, 107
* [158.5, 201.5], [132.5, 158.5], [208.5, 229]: -2.6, 91.6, 106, 110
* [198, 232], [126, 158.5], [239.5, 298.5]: -3.8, 84.4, 109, 108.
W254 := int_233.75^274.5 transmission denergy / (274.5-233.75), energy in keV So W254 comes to 110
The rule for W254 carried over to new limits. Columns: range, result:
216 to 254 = 112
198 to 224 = 108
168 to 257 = 108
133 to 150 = 87.8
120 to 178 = 88.4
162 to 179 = 106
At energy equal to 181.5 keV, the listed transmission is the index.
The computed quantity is 107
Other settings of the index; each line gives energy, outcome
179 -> 107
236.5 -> 112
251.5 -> 108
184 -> 98.9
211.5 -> 107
